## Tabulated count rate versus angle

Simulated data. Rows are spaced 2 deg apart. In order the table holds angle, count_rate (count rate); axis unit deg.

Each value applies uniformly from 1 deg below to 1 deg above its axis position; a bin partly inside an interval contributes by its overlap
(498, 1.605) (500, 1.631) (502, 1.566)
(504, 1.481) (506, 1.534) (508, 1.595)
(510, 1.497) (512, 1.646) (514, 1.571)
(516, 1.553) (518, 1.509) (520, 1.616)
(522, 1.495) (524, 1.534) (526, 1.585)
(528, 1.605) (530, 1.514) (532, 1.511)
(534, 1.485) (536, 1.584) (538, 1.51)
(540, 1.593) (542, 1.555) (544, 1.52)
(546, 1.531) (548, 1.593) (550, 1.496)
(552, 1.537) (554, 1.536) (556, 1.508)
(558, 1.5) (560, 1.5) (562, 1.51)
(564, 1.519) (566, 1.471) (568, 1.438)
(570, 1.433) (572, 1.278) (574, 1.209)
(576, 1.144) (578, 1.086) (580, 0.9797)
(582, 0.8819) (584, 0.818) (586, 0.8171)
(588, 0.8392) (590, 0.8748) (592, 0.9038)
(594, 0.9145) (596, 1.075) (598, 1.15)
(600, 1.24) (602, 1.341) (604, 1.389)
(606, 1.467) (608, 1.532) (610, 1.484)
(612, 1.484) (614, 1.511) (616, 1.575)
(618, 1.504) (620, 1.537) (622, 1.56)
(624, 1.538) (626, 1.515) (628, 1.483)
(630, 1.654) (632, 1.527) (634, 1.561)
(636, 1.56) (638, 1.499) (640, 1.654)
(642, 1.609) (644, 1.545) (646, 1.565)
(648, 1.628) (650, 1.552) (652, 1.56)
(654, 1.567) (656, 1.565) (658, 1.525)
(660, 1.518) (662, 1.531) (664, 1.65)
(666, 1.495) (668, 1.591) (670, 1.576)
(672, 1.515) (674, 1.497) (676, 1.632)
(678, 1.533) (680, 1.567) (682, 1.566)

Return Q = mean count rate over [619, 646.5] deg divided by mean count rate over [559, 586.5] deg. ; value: 1.27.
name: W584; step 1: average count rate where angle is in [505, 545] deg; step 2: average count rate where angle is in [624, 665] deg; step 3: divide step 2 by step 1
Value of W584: 1.0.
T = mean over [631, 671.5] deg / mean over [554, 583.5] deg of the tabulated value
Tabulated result 1.19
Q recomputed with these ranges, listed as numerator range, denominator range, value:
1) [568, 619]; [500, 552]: 0.78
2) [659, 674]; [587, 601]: 1.55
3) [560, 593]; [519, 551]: 0.74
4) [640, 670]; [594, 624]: 1.12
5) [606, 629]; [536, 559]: 0.99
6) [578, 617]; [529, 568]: 0.77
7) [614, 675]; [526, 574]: 1.03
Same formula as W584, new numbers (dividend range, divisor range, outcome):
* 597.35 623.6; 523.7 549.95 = 0.94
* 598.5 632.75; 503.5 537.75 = 0.96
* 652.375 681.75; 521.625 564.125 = 1.01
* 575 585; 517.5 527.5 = 0.63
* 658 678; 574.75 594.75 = 1.67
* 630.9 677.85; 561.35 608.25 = 1.33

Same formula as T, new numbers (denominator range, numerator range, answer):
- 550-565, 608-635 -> 1.01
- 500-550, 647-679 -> 1.01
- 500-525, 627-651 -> 1.01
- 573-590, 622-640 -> 1.60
